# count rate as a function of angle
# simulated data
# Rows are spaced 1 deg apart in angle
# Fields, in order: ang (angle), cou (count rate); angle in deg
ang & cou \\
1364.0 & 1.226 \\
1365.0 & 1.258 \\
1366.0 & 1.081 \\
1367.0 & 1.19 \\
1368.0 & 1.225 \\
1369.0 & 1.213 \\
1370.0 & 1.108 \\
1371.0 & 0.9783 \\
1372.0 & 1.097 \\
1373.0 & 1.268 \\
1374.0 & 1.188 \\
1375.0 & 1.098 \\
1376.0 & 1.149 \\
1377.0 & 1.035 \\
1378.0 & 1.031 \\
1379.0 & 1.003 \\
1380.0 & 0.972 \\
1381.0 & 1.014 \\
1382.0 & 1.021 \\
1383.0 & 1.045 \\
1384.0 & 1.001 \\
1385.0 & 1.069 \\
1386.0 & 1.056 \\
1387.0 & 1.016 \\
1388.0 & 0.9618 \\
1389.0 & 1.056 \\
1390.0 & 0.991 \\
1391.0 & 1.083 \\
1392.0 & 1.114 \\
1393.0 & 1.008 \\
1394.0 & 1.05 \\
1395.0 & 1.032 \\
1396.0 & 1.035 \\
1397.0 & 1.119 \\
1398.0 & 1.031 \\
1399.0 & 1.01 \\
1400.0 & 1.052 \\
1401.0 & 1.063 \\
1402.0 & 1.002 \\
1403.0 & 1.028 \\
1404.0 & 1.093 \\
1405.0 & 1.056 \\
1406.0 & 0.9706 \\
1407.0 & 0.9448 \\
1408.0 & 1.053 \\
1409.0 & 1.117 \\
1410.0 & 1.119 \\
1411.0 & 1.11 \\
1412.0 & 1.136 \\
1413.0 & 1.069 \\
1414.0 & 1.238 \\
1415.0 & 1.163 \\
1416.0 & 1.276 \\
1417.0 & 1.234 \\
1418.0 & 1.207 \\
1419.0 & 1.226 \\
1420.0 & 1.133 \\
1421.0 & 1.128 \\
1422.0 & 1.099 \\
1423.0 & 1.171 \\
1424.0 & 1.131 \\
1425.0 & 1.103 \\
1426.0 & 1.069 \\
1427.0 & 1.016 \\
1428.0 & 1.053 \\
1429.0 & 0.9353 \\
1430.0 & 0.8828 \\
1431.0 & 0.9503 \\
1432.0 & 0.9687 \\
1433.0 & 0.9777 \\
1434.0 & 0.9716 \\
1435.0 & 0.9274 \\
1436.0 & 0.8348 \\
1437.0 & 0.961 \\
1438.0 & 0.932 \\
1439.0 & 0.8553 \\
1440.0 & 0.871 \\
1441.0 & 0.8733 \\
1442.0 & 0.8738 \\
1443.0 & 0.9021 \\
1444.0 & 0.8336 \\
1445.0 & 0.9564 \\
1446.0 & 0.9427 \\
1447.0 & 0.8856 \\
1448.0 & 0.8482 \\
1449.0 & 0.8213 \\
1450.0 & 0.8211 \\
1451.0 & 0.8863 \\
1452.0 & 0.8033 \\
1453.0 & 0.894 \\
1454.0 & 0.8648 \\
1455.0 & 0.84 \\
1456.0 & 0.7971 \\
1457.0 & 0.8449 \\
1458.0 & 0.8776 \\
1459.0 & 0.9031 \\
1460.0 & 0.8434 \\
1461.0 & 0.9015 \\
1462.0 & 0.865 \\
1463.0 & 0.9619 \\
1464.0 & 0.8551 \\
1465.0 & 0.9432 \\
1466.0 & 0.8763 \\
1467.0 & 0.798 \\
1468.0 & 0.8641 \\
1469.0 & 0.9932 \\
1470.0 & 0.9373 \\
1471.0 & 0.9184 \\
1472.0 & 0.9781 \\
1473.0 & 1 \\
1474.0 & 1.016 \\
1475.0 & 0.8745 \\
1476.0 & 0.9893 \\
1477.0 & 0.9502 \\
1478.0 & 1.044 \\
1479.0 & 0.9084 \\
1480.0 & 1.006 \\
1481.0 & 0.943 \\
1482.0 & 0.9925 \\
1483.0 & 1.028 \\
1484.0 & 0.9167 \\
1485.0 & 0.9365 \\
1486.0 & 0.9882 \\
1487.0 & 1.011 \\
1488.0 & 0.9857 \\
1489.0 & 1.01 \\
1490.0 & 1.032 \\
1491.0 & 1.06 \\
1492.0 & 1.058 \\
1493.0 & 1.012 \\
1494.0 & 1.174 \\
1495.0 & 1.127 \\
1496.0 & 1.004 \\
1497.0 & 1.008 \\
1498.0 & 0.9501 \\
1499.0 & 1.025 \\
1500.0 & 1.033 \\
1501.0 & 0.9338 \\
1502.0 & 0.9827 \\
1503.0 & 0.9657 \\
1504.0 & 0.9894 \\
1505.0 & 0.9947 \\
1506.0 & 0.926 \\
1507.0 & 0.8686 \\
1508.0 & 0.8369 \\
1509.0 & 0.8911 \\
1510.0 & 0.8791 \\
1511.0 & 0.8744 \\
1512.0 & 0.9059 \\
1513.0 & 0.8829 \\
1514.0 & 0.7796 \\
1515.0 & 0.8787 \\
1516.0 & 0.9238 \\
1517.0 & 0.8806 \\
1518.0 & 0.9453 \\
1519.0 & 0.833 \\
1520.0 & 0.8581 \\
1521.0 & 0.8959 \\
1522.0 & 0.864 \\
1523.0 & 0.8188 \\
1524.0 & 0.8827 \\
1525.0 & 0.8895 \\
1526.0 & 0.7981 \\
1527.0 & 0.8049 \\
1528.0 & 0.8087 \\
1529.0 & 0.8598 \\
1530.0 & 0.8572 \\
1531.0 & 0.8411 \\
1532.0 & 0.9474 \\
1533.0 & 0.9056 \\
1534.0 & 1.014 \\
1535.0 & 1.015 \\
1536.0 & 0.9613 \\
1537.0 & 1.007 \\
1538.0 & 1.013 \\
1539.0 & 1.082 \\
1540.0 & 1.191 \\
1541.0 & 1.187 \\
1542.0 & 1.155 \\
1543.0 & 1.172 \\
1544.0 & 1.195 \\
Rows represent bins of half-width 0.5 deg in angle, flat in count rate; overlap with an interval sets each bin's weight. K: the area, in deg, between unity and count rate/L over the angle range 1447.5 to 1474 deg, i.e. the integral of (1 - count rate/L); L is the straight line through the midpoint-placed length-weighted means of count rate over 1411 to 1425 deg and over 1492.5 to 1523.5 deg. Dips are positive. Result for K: 4.26 deg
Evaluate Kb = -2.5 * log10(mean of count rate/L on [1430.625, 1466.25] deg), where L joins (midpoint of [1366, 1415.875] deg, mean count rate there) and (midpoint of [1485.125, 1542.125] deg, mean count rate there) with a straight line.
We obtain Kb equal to 0.15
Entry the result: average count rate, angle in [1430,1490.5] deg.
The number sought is 0.918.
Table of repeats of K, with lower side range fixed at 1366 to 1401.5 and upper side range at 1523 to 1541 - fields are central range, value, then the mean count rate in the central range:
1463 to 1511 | 0.5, 0.967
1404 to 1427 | -1.8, 1.12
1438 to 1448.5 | 1.3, 0.886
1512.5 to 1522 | 0.8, 0.875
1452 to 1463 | 1.5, 0.865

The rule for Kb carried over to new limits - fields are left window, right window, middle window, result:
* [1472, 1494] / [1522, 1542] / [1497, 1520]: 0.06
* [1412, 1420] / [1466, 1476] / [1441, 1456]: 0.20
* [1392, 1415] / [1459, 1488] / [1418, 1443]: 0.02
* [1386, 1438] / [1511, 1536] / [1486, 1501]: -0.11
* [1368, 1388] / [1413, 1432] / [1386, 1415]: 0.03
